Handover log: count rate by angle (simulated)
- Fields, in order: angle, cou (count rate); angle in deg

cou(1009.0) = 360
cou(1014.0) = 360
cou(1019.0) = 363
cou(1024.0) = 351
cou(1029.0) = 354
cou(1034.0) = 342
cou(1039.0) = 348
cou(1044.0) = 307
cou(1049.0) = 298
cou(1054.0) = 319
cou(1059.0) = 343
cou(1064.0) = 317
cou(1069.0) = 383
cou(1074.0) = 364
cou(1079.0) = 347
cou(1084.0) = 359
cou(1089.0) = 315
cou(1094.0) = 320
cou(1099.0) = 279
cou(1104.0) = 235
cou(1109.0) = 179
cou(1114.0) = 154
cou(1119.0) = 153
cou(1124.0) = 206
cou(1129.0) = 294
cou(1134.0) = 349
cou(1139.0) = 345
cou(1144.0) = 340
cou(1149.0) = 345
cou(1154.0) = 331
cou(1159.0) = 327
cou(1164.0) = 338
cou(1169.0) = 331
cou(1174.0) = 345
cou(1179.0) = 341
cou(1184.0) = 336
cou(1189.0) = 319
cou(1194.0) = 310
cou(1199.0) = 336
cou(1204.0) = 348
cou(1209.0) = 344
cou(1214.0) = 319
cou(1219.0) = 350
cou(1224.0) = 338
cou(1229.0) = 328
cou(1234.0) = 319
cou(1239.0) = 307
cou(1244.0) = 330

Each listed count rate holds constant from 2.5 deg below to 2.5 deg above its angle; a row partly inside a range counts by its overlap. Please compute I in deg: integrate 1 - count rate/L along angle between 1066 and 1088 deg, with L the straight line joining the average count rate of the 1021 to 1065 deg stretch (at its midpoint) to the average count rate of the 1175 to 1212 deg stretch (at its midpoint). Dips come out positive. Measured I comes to -1.76 deg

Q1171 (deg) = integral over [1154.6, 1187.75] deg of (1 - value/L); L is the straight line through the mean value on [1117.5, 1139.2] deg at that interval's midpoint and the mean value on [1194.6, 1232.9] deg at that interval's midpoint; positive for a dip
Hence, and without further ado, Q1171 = -3.8 deg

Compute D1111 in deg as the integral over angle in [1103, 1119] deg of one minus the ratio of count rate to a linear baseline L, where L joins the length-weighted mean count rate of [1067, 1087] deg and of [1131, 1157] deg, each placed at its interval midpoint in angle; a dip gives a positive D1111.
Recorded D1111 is 7.8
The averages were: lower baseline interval 362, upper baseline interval 341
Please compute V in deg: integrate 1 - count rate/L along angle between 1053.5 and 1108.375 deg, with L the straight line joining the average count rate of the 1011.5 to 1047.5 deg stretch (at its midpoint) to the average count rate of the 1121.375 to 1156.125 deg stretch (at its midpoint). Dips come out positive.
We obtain 1.7 deg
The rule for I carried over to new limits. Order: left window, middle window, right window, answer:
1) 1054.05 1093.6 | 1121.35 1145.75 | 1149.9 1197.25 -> 2.3 deg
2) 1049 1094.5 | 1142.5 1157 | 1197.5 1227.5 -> 0.0 deg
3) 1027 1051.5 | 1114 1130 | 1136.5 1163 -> 6.4 deg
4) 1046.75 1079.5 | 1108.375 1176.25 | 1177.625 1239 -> 8.8 deg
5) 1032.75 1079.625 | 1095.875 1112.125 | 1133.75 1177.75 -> 5.1 deg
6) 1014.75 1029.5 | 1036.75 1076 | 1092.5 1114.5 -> -3.9 deg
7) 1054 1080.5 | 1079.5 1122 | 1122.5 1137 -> 8.9 deg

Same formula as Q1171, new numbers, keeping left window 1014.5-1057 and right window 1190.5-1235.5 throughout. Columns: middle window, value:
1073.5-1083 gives -0.5 deg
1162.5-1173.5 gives -0.1 deg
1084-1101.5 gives 1.2 deg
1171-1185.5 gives -0.3 deg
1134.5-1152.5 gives -0.5 deg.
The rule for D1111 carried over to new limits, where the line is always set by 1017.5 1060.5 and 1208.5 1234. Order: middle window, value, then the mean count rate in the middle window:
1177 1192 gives 0.1 deg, 331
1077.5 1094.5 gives -0.1 deg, 336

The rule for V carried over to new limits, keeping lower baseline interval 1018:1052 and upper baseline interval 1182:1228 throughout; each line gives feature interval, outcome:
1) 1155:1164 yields 0.1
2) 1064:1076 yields -1.0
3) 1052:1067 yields 0.3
